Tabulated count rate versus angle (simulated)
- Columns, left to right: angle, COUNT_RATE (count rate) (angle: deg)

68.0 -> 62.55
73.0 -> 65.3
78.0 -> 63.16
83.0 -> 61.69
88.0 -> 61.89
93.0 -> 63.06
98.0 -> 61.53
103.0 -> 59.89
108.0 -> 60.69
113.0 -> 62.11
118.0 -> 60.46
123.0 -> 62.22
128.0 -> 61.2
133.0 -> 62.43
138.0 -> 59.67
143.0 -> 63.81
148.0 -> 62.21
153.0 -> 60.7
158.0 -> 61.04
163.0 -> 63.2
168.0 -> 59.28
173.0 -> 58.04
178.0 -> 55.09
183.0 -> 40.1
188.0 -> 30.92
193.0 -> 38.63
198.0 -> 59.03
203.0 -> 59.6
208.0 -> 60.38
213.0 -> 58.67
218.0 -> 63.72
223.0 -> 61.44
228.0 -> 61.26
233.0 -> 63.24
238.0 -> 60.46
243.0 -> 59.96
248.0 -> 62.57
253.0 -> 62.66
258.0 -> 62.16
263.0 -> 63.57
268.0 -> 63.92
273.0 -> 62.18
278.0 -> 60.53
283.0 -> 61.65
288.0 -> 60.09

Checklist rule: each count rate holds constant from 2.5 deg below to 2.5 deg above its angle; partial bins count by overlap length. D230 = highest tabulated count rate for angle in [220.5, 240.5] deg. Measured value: 63.24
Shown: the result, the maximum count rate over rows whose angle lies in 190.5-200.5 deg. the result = 59.03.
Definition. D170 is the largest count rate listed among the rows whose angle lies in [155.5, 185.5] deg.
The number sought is 63.2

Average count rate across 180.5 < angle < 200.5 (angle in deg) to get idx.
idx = 42.2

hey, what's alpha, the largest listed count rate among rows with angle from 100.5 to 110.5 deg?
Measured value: 60.69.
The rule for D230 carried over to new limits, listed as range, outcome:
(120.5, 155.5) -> 63.81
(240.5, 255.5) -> 62.66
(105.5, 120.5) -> 62.11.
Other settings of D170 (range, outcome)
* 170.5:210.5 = 60.38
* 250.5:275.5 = 63.92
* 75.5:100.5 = 63.16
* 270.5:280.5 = 62.18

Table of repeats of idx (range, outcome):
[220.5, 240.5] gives 61.6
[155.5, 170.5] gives 61.2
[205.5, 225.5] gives 61.1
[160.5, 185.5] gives 55.1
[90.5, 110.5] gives 61.3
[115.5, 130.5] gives 61.3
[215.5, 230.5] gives 62.1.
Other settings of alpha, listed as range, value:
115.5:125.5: 62.22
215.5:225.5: 63.72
